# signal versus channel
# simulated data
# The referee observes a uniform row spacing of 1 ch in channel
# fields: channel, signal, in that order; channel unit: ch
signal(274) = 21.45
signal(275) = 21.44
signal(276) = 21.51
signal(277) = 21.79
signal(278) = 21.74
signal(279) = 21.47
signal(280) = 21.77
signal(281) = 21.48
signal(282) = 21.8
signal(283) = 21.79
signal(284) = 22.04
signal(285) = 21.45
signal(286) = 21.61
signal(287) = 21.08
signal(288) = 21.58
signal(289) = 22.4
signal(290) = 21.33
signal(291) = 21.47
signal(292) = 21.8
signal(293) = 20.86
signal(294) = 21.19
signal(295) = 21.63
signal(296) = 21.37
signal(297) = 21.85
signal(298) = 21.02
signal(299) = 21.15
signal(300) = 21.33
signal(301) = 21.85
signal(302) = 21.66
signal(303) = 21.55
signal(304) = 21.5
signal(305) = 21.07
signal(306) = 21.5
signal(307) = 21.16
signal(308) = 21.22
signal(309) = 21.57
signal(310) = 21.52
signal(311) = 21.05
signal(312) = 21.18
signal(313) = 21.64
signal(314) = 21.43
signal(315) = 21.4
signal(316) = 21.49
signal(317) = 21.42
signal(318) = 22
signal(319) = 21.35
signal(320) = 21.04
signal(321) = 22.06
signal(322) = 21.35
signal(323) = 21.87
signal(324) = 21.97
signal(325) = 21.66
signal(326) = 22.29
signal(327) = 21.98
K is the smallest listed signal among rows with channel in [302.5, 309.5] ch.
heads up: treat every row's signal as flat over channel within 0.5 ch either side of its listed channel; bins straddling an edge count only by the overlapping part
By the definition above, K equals 21.07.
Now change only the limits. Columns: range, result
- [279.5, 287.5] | 21.08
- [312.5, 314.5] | 21.43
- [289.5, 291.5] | 21.33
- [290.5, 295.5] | 20.86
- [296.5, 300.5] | 21.02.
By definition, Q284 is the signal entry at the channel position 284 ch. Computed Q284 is 22.04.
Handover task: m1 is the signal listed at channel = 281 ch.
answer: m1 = 21.48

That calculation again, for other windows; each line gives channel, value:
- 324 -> 21.97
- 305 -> 21.07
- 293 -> 20.86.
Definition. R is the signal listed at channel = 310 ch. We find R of 21.52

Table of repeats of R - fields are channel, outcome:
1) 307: 21.16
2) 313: 21.64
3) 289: 22.4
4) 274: 21.45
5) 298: 21.02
